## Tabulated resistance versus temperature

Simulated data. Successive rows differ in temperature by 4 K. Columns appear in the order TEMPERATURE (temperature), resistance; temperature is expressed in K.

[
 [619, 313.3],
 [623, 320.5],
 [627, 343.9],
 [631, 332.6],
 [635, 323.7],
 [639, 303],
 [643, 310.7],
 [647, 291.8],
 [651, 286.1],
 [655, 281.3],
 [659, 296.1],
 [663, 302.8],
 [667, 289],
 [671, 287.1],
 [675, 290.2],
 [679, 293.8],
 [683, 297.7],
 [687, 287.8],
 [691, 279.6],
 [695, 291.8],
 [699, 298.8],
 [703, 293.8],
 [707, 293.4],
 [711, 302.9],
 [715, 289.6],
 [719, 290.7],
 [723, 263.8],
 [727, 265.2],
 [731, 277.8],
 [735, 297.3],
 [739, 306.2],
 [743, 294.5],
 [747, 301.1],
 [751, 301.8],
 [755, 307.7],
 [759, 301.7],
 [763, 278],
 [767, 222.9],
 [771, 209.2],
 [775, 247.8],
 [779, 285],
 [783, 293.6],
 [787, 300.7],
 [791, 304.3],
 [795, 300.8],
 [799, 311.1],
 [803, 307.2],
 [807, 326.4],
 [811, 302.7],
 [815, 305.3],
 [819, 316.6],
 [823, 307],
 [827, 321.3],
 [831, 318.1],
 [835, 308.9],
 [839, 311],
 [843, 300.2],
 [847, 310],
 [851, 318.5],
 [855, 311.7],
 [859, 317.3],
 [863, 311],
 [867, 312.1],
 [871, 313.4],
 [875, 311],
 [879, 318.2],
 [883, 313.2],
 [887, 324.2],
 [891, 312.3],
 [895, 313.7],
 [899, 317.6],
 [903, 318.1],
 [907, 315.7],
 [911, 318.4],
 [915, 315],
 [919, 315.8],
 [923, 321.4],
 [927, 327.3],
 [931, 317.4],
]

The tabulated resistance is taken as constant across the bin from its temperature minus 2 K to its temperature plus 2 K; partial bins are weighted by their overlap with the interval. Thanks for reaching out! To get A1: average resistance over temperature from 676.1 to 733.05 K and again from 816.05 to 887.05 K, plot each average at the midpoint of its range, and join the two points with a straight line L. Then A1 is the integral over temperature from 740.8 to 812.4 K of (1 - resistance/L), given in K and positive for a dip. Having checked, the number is 2.8 K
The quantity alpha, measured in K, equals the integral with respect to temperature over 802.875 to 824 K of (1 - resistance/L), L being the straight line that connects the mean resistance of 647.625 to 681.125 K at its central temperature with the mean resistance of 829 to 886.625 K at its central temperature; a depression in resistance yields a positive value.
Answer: -0.2 K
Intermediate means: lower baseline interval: 291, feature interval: 311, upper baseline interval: 313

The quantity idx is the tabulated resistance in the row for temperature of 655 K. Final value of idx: 281.3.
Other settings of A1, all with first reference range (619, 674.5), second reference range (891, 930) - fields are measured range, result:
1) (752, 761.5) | 0.2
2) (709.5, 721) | 0.5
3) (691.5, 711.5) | 0.9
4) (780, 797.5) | 0.7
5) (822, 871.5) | 0.4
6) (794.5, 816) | 0.2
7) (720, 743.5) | 1.9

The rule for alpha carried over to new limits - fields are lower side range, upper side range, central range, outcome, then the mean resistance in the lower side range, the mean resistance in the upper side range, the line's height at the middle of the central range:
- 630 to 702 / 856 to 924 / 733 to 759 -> 0.2 K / 296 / 316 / 303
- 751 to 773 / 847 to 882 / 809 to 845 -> -1.6 K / 267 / 314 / 297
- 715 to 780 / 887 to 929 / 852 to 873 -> -0.5 K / 278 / 318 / 307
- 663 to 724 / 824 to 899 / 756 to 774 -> 2.7 K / 291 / 314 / 301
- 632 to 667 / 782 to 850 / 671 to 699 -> 1.0 K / 300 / 309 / 302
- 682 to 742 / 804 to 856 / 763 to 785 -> 3.4 K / 289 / 312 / 301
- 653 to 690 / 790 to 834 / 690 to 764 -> 1.9 K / 291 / 311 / 299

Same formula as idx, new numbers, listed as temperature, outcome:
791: 304.3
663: 302.8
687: 287.8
